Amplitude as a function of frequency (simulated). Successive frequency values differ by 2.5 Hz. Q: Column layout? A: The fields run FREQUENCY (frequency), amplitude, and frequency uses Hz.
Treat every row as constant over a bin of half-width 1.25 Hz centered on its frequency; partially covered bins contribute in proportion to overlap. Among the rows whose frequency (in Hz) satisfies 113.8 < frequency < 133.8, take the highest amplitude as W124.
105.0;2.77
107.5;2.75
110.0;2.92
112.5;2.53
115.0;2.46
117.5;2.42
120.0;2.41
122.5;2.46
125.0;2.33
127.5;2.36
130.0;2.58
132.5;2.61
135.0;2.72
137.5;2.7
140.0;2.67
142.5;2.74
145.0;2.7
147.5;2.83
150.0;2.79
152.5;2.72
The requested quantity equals 2.61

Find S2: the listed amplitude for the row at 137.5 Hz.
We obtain 2.7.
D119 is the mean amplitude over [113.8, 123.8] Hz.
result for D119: 2.44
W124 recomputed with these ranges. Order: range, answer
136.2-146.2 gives 2.74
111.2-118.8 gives 2.53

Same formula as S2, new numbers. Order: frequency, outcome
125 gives 2.33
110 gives 2.92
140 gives 2.67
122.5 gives 2.46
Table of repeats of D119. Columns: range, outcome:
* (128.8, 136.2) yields 2.64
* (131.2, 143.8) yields 2.69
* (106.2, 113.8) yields 2.73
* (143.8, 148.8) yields 2.77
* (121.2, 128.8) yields 2.38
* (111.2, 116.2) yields 2.5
